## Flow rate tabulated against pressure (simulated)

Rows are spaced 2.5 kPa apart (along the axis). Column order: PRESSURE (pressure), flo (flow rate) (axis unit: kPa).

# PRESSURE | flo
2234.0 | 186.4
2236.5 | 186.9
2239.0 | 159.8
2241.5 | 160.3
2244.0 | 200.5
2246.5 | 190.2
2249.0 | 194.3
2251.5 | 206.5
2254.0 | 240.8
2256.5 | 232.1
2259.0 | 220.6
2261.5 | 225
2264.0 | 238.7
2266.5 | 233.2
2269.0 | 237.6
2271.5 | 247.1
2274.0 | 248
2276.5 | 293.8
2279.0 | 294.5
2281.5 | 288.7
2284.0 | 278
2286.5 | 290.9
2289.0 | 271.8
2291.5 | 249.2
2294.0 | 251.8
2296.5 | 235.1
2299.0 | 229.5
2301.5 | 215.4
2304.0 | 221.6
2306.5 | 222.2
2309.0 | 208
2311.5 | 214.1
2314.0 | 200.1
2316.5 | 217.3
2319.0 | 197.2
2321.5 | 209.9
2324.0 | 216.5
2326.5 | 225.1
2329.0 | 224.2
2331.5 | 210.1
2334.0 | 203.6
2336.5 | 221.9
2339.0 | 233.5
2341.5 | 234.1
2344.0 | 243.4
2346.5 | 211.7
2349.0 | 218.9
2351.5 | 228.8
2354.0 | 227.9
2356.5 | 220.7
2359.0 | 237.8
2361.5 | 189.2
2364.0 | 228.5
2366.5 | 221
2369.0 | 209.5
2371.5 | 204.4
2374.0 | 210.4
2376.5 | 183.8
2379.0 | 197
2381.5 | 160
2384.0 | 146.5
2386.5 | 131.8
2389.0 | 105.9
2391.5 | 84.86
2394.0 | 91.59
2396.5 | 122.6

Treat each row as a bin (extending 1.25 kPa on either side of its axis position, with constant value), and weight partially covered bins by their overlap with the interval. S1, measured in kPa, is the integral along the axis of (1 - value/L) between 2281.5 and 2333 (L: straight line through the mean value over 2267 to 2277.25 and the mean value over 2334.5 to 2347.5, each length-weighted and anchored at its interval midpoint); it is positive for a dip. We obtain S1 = 2.1 kPa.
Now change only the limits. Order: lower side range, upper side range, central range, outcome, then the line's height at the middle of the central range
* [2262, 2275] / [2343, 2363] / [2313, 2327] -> 1.1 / 229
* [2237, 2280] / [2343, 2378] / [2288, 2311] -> -1.2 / 221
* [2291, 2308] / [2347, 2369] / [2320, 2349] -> 0.5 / 225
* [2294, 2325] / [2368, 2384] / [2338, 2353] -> -1.9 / 203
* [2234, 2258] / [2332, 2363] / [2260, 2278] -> -3.9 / 202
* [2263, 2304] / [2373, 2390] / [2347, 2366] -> -3.6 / 186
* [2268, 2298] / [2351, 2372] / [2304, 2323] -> 2.8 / 247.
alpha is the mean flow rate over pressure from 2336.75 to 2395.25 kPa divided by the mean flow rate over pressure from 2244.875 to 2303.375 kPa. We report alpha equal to 0.79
